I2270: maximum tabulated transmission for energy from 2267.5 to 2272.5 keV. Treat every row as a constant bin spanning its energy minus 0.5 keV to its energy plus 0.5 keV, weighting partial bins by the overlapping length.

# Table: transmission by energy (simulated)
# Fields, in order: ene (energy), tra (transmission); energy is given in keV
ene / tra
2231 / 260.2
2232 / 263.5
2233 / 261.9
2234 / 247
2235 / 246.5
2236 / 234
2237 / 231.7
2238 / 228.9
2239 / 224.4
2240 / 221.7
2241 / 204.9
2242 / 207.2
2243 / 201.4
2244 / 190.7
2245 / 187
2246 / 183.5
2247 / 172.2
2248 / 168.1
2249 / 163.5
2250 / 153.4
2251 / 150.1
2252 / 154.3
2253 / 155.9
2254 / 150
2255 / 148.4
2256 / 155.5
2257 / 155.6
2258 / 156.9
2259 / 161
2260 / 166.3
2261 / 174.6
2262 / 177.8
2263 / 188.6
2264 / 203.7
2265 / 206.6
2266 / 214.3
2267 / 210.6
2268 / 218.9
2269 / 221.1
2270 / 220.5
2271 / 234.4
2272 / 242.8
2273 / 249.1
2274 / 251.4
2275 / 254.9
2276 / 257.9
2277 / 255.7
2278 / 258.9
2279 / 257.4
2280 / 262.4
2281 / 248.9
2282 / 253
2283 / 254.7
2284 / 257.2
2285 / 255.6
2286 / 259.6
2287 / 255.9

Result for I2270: 242.8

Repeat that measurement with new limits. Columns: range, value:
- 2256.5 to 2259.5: 161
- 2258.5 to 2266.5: 214.3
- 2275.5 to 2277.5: 257.9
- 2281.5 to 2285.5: 257.2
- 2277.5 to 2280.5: 262.4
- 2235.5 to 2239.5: 234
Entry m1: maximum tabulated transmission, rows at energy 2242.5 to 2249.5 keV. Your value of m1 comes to 201.4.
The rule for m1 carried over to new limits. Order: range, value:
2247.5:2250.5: 168.1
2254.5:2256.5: 155.5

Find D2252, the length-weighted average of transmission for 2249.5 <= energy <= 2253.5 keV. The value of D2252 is 153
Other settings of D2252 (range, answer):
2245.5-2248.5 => 175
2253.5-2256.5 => 151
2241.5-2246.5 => 194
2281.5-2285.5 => 255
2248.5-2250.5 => 158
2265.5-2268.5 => 215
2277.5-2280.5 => 260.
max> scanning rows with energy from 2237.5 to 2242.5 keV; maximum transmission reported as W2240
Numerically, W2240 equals 228.9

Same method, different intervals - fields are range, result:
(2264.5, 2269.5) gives 221.1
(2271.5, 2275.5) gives 254.9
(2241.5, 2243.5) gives 207.2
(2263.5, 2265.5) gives 206.6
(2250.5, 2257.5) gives 155.9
